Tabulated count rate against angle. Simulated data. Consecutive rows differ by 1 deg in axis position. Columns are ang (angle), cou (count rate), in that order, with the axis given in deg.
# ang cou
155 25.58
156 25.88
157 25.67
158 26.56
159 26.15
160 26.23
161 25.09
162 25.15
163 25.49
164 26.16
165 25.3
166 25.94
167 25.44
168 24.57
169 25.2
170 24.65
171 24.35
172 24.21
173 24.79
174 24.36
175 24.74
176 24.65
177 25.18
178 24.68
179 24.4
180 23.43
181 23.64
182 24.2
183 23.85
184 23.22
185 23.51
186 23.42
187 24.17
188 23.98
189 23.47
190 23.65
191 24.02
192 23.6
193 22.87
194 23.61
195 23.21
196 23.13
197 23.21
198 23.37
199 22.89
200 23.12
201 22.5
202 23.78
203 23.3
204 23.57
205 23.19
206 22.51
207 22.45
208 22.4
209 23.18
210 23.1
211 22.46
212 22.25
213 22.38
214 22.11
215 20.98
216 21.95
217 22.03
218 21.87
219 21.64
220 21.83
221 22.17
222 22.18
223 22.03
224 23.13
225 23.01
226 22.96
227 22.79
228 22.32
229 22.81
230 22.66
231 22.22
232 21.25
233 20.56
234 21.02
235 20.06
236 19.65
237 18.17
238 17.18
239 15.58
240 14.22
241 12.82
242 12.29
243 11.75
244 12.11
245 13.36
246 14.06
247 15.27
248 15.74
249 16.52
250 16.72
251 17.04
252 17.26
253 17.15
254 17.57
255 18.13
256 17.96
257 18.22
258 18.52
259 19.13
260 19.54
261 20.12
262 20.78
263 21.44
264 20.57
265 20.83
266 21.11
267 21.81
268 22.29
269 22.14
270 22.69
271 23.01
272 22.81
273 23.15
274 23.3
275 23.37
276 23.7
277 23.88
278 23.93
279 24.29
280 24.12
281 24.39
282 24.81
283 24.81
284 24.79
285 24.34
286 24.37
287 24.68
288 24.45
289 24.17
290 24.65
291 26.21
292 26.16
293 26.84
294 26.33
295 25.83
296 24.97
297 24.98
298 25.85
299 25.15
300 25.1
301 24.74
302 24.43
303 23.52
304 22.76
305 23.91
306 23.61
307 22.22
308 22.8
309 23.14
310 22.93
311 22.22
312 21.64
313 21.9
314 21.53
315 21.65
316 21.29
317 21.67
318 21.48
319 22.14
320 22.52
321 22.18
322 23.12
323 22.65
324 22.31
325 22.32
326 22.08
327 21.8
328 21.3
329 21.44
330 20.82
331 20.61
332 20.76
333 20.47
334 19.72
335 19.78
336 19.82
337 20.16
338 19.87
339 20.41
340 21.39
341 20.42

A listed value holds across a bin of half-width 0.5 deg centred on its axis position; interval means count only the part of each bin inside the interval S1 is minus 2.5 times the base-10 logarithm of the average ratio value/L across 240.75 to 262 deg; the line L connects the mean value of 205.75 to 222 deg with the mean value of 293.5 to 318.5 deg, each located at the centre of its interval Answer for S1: 0.35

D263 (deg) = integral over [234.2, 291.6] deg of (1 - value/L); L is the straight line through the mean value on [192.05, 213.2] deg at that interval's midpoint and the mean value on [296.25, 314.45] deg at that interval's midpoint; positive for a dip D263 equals 7.8 deg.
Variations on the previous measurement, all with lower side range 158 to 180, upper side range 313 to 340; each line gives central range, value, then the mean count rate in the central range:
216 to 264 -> 9.2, 18.9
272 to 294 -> -2.1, 24.5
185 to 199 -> 0.6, 23.5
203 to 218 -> 1.0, 22.5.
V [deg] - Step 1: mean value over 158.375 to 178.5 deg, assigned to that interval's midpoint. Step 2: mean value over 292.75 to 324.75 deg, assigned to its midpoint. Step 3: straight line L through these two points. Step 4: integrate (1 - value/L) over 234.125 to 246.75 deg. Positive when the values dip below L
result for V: 4.7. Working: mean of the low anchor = 25.1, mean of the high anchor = 23.3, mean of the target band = 15.3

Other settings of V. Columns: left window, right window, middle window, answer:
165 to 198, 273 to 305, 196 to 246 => 7.2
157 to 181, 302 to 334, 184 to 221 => 2.3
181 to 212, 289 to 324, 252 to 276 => 2.9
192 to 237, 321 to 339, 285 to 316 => -3.8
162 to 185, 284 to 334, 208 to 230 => 1.6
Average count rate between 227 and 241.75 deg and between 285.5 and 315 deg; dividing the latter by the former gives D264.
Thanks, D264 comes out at 1.2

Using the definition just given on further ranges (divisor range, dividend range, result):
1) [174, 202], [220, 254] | 0.78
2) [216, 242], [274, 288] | 1.18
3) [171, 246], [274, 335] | 1.07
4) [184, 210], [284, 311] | 1.05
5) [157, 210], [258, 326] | 0.96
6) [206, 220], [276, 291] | 1.10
